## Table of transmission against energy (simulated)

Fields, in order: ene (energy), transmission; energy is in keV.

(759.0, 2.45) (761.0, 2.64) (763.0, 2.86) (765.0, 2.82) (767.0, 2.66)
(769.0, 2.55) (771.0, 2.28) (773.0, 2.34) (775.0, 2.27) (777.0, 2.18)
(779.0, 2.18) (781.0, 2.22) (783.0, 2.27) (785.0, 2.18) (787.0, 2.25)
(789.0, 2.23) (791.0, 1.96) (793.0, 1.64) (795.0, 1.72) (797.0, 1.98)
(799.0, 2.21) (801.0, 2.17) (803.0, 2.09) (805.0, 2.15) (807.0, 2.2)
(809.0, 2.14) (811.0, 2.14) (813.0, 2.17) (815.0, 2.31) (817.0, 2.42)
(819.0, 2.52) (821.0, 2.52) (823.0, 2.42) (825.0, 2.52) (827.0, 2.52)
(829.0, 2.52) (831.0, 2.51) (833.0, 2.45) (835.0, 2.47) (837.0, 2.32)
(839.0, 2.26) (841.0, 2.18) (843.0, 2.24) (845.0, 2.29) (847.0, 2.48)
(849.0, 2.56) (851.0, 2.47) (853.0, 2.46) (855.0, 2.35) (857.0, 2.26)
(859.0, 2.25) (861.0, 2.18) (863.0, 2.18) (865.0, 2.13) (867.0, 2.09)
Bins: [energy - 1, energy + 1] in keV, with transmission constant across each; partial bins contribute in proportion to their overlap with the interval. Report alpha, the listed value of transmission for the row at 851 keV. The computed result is 2.47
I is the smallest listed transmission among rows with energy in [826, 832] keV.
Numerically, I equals 2.51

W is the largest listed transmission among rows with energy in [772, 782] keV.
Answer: 2.34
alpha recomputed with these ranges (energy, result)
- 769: 2.55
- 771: 2.28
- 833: 2.45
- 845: 2.29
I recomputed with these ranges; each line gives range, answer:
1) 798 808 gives 2.09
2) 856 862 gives 2.18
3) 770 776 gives 2.27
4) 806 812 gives 2.14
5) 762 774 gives 2.28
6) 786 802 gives 1.64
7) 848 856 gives 2.35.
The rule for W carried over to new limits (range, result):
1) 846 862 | 2.56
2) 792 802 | 2.21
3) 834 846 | 2.47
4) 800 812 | 2.2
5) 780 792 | 2.27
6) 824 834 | 2.52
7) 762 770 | 2.86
